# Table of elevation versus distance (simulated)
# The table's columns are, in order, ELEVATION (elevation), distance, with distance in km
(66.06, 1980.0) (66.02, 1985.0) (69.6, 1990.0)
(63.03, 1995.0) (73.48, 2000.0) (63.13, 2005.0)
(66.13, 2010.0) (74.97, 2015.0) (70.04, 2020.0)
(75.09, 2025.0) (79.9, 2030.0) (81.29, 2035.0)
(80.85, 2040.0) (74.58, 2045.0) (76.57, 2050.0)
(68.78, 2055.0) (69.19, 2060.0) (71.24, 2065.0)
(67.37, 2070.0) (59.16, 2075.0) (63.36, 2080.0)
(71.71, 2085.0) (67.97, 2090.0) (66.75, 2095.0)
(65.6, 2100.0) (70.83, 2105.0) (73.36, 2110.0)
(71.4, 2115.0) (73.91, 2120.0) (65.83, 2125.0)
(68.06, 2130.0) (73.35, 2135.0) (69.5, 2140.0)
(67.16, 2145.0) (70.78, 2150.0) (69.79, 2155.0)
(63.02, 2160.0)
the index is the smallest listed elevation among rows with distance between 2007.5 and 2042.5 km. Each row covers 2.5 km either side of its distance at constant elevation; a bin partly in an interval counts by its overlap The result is 66.13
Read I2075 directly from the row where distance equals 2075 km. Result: 59.16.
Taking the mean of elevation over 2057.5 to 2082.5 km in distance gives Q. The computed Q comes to 66.1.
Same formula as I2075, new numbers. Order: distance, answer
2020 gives 70.04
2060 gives 69.19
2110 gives 73.36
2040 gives 80.85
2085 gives 71.71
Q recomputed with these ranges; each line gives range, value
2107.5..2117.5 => 72.4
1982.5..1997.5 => 66.2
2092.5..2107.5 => 67.7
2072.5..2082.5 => 61.3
